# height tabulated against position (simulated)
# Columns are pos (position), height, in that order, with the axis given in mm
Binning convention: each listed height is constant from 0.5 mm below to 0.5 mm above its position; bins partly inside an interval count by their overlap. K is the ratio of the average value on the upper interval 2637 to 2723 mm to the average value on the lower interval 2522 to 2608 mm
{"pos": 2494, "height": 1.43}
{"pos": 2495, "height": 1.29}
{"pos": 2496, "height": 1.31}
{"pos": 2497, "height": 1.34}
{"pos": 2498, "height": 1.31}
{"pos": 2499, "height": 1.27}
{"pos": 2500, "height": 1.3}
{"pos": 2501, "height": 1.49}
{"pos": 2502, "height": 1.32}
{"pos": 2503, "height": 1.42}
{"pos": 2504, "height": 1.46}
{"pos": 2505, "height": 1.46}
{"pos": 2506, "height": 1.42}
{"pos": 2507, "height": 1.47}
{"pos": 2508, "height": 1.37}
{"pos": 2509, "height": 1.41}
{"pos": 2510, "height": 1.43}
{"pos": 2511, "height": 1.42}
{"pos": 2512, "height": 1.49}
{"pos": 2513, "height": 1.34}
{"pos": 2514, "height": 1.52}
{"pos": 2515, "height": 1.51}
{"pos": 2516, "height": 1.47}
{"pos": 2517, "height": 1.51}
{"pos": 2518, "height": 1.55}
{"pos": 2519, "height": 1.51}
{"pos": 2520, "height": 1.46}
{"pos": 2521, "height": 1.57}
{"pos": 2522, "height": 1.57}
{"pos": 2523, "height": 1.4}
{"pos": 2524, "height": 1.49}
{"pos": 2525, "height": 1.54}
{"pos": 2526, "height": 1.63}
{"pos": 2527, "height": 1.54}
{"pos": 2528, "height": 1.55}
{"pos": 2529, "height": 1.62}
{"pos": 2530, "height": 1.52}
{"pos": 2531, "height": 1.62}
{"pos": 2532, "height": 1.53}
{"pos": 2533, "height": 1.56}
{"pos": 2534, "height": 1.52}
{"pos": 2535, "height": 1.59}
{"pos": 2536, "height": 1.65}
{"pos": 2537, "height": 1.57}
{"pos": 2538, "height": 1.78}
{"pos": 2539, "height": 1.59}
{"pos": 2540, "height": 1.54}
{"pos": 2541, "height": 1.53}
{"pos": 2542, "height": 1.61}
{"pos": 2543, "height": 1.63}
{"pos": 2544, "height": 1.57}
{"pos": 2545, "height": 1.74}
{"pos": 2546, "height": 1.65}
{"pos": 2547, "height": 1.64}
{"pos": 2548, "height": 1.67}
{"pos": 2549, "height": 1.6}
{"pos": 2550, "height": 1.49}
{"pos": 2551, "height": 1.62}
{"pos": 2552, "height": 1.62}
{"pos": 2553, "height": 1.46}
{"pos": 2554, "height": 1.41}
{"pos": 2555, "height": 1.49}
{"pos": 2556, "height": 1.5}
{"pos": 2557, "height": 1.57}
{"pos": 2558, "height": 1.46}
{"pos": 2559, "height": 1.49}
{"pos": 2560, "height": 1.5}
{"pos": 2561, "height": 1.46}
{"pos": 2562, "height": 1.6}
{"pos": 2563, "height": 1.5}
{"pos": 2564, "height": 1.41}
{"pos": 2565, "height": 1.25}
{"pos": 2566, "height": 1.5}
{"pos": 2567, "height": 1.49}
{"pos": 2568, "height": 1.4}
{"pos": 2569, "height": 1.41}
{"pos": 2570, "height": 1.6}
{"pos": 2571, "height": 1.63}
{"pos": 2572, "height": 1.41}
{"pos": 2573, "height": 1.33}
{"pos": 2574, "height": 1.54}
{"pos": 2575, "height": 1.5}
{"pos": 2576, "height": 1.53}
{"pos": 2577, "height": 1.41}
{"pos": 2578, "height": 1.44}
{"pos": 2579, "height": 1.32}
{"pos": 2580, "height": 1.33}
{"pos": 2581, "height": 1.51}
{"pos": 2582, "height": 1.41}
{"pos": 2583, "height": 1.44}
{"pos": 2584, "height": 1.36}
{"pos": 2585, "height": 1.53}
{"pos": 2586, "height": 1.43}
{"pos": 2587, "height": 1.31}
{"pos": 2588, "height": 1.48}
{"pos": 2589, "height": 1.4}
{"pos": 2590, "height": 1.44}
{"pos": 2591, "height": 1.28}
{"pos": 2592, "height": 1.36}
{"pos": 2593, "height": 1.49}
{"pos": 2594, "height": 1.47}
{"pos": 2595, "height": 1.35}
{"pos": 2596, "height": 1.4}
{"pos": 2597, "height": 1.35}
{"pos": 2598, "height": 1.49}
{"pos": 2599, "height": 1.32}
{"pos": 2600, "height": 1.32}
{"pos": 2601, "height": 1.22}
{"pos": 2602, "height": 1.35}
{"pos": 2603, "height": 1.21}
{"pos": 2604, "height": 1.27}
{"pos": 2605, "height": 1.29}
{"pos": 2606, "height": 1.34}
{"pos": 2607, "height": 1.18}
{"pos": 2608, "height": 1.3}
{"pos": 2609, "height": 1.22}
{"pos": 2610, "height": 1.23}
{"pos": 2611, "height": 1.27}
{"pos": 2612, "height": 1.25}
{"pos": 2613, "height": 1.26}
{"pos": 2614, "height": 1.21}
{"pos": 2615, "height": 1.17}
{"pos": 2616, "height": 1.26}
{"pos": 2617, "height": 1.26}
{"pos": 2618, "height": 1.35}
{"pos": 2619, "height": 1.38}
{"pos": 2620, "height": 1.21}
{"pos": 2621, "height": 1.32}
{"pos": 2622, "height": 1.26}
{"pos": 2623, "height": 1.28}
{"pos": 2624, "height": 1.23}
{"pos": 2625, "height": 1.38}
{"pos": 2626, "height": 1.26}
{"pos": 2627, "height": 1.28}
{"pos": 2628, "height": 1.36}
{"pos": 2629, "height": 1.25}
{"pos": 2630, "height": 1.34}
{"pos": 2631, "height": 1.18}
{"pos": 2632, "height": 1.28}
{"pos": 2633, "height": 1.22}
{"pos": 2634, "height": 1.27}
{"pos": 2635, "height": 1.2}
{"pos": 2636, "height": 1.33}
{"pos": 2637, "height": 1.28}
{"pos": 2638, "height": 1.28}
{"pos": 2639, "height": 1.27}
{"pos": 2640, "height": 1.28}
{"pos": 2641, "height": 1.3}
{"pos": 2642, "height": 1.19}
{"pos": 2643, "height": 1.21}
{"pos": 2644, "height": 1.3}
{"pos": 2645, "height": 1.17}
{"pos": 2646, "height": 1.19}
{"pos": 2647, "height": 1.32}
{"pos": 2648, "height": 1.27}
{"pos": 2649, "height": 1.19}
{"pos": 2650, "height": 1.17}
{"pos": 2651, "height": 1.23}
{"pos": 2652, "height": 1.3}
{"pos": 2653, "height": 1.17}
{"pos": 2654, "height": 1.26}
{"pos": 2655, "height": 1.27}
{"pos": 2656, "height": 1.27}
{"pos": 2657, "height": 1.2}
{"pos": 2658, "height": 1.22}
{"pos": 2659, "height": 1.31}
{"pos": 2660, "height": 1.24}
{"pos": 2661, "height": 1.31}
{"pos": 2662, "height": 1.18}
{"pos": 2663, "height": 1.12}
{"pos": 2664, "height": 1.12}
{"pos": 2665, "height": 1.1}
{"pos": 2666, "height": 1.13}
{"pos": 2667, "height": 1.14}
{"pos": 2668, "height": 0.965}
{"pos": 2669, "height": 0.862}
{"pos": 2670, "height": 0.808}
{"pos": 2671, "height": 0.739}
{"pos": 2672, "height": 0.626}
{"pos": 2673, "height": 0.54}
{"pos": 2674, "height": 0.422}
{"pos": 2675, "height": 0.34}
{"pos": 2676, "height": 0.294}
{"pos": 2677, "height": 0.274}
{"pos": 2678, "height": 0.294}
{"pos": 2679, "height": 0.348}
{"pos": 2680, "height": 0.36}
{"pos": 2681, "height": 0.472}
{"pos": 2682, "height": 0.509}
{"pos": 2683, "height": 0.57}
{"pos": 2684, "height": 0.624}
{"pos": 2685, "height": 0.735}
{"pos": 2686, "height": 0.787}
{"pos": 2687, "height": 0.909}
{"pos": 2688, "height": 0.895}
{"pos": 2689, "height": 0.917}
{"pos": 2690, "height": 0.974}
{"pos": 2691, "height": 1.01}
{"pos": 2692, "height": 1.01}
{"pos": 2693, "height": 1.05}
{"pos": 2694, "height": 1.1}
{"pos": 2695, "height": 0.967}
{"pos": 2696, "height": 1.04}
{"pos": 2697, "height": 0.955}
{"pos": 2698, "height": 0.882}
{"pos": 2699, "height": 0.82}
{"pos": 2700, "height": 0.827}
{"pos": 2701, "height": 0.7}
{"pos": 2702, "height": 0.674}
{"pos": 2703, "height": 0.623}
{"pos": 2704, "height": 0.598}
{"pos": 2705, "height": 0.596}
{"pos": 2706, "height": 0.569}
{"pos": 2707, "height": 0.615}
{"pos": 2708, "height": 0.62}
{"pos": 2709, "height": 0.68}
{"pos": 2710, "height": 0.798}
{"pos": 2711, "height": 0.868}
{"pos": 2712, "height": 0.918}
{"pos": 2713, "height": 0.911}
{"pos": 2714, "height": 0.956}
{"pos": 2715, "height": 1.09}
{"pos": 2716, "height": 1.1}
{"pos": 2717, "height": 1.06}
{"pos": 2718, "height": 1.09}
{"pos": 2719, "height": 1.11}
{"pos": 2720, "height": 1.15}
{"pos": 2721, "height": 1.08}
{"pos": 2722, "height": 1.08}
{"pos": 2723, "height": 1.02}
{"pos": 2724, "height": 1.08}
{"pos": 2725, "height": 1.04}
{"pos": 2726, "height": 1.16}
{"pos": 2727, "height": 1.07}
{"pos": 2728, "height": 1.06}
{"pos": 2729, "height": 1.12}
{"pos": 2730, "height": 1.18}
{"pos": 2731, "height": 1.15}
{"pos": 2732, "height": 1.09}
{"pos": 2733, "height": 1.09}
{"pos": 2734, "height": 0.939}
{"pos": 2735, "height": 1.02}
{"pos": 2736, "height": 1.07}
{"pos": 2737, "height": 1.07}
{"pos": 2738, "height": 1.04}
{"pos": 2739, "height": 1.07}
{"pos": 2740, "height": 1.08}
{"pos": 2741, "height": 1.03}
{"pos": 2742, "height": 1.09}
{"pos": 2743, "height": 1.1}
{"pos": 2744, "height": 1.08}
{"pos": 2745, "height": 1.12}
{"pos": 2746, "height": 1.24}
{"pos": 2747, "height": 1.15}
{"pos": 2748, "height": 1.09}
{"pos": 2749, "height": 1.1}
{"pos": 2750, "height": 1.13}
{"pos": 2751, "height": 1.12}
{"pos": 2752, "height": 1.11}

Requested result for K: 0.64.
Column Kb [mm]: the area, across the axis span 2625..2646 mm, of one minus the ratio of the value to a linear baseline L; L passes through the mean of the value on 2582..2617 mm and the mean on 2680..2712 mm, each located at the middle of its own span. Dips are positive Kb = -2.6 mm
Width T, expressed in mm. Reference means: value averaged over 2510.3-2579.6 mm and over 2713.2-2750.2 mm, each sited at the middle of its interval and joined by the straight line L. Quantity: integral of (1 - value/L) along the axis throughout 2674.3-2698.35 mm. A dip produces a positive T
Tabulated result 9.5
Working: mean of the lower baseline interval 1.52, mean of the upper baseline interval 1.08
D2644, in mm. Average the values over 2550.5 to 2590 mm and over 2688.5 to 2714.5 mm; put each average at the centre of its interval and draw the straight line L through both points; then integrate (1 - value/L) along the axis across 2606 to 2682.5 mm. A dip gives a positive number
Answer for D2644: 1.1 mm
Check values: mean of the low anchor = 1.46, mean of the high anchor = 0.834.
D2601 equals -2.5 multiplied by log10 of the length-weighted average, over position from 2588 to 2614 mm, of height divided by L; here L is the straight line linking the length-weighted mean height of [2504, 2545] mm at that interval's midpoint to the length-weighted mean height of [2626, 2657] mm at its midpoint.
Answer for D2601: 0.02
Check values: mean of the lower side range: 1.53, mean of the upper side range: 1.25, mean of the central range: 1.32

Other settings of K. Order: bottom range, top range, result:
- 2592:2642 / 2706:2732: 0.77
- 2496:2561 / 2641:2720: 0.61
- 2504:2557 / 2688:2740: 0.62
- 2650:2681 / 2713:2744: 1.18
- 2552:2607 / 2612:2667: 0.88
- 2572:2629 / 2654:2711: 0.62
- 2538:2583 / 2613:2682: 0.72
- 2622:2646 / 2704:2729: 0.75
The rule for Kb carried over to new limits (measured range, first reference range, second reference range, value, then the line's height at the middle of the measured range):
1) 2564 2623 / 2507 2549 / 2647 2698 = -4.80 mm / 1.26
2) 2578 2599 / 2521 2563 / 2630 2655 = 0.15 mm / 1.42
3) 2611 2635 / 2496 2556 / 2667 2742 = -2.38 mm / 1.16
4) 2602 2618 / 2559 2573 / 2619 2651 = 0.99 mm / 1.34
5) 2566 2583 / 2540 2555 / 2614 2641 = 0.29 mm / 1.48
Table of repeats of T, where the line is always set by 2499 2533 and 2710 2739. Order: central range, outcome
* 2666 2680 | 6.8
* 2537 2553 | -2.2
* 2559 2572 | -0.9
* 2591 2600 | -0.5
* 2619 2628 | -0.2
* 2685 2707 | 5.3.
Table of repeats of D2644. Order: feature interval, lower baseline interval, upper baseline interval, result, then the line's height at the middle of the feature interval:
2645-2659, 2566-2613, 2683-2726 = -1.5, 1.12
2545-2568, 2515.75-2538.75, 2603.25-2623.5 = -1.0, 1.46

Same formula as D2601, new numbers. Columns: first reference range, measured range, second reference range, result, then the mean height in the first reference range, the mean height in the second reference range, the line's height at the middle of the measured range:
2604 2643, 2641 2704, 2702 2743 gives 0.213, 1.27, 0.972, 1.12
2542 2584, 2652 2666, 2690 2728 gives -0.088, 1.5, 0.919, 1.12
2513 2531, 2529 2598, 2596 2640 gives -0.058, 1.52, 1.28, 1.42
